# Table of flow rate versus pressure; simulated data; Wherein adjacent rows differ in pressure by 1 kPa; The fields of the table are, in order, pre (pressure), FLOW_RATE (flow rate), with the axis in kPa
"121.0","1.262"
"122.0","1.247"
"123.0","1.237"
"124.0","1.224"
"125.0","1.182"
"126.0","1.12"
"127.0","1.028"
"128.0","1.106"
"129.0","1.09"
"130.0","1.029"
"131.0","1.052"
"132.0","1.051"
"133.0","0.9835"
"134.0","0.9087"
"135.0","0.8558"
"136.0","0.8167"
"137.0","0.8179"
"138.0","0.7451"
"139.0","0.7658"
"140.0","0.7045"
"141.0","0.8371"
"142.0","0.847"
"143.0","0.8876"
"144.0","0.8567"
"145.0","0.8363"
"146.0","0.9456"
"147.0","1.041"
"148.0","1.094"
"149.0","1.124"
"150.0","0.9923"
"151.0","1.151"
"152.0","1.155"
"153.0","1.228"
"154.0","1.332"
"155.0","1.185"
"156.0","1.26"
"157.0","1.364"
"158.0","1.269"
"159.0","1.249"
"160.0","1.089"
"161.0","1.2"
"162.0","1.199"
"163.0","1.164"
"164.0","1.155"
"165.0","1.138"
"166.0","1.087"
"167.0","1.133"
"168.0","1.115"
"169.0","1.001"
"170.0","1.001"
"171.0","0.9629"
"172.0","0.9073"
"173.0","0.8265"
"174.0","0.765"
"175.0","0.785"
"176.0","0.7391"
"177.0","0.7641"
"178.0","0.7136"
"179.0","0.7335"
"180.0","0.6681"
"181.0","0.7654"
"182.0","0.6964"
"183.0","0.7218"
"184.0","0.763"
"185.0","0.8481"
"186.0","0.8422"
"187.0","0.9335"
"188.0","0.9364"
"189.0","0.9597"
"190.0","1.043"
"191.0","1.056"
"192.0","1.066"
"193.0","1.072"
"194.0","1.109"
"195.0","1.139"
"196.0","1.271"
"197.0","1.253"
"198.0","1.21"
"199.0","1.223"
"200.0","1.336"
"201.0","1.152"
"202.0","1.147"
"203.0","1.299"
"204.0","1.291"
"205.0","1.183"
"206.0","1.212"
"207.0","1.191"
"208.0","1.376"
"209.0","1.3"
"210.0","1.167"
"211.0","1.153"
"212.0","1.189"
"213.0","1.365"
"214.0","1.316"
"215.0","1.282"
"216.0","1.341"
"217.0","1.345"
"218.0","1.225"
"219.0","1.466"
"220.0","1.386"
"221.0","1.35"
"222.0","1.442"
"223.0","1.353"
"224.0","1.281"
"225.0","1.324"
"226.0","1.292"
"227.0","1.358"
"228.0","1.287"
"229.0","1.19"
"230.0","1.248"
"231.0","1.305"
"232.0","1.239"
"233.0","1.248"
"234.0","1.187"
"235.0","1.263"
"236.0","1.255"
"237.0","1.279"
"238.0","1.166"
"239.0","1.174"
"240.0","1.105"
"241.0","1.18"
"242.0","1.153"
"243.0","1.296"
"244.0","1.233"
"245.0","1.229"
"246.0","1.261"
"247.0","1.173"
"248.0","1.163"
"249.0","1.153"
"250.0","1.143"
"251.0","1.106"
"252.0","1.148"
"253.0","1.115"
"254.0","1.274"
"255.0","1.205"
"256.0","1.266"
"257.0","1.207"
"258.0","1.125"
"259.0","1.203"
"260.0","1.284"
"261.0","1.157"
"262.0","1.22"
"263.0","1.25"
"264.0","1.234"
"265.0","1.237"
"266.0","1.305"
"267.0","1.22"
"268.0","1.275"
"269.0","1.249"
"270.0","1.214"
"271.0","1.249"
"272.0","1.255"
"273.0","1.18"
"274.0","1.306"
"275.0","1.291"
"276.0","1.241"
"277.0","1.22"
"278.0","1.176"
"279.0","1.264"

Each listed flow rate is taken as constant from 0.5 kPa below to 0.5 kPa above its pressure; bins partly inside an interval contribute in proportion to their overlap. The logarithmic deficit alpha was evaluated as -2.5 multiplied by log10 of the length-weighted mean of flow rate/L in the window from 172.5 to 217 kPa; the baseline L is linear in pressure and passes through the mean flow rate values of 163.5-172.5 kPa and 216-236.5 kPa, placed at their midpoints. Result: 0.12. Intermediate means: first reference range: 1.06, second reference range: 1.3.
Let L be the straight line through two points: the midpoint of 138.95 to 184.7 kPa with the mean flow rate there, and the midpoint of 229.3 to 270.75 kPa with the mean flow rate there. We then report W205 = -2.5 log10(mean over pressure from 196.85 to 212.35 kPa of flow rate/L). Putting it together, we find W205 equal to -0.126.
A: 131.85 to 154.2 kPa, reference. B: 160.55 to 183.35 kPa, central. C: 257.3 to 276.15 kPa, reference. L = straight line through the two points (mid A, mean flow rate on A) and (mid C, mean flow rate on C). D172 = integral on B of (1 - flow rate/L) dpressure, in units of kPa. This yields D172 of 2.00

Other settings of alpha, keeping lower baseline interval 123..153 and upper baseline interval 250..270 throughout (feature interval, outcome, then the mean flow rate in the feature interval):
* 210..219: -0.14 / 1.28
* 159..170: -0.10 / 1.13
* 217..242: -0.11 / 1.27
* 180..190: 0.27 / 0.832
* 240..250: -0.01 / 1.2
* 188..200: -0.04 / 1.13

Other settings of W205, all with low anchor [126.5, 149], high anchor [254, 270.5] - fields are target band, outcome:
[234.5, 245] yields -0.033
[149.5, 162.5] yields -0.234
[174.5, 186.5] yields 0.341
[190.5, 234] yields -0.135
